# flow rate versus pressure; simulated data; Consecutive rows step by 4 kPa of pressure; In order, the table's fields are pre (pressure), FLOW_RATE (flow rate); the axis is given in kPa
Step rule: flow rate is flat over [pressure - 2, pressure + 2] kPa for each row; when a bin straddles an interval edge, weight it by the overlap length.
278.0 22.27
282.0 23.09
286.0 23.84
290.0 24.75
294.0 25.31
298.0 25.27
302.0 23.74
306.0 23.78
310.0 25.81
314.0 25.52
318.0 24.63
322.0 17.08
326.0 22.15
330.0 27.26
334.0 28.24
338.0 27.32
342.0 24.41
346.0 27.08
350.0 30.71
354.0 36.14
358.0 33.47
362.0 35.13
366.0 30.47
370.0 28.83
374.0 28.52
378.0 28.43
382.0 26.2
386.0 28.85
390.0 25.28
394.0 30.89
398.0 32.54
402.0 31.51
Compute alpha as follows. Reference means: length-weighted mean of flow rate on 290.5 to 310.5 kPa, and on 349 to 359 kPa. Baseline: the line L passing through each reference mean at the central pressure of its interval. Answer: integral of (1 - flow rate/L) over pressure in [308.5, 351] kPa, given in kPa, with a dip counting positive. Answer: 6.1 kPa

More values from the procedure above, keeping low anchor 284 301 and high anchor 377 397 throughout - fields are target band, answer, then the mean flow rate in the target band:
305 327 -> 2.0 kPa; 23.2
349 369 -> -4.4 kPa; 33.1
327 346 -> -0.2 kPa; 26.6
